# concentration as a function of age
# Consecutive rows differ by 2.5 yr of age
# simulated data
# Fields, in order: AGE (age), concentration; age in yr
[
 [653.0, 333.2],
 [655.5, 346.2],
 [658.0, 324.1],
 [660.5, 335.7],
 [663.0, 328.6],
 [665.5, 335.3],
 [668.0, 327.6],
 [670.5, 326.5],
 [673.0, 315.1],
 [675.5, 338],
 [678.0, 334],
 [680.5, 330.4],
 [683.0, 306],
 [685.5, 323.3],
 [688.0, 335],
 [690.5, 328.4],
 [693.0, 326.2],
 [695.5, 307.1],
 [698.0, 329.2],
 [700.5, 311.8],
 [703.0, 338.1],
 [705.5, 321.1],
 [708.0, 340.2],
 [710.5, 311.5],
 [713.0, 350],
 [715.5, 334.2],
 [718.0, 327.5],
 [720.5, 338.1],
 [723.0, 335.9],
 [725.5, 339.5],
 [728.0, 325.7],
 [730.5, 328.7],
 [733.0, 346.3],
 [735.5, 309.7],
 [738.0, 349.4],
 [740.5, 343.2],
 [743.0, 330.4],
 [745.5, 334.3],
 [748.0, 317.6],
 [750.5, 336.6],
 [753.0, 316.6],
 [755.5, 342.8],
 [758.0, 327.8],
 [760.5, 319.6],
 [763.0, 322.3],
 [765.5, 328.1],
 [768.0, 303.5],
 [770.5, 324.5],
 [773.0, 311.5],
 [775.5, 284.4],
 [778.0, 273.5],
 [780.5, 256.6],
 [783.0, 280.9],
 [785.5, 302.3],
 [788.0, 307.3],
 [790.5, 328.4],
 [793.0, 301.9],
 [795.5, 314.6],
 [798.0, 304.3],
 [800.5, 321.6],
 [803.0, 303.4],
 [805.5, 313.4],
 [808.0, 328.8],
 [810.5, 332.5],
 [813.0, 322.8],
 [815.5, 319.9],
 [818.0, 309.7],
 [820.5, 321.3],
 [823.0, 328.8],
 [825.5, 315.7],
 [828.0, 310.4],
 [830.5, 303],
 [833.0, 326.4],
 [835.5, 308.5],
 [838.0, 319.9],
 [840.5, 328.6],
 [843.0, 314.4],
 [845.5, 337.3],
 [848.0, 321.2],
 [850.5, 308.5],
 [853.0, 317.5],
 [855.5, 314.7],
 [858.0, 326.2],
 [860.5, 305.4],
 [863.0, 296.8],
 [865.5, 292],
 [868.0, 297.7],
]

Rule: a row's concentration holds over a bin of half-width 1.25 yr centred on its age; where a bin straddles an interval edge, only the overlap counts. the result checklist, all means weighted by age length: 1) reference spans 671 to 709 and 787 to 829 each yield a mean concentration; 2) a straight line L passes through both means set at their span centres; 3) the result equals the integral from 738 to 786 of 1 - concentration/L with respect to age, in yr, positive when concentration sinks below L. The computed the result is 0.85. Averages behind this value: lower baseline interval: 326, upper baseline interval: 317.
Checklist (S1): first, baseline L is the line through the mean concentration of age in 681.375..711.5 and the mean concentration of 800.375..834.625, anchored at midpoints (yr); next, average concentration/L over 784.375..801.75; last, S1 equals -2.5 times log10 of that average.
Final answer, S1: 0.03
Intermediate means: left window 323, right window 318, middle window 312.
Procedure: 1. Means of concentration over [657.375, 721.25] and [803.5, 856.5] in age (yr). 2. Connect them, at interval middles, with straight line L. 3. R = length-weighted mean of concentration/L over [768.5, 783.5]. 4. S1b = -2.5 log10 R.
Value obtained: 0.12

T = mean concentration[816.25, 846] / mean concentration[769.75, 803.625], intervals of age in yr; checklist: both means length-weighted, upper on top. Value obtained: 1.1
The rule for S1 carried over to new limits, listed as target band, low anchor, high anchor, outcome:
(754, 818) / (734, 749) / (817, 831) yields 0.04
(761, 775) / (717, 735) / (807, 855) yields 0.04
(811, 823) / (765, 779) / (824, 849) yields -0.02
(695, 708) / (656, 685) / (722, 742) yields 0.02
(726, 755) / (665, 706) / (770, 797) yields -0.07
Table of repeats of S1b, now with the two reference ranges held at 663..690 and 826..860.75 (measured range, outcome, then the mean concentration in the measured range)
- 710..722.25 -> -0.03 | 334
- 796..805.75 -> 0.03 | 311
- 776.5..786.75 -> 0.15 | 278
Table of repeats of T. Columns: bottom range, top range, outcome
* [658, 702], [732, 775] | 1.00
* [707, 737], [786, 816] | 0.95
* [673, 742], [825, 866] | 0.96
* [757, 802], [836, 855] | 1.05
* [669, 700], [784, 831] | 0.97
